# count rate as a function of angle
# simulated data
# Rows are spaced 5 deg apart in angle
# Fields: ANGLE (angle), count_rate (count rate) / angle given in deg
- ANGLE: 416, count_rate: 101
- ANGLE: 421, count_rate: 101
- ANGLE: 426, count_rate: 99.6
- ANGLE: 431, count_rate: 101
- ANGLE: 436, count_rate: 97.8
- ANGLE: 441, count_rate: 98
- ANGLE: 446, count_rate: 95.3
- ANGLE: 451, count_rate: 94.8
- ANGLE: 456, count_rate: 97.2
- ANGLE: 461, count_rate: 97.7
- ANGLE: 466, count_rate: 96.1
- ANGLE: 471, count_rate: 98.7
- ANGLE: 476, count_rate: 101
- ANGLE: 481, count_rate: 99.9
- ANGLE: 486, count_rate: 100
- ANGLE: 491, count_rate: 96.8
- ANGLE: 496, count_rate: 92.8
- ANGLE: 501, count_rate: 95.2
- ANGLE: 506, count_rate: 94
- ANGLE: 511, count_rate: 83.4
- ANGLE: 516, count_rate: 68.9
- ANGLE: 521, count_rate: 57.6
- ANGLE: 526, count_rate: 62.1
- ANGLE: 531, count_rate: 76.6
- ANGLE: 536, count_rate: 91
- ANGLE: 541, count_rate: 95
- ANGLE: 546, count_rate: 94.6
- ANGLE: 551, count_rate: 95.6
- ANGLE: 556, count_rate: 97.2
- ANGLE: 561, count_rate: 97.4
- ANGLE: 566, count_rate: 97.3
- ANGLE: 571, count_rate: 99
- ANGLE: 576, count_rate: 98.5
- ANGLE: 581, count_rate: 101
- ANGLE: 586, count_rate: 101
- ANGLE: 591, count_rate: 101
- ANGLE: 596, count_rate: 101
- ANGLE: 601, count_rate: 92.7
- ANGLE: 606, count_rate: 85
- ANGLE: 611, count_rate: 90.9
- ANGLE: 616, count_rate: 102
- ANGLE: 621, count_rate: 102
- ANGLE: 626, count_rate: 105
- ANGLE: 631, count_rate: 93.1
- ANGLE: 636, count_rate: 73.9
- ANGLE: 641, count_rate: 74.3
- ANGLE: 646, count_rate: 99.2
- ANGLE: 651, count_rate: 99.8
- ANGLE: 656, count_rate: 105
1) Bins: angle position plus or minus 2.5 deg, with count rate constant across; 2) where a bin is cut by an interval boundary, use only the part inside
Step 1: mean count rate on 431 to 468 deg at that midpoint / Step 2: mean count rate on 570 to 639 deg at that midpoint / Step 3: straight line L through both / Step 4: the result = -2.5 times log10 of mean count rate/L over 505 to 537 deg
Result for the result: 0.278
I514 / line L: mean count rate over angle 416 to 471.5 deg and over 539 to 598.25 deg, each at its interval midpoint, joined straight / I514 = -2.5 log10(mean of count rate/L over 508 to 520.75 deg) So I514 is 0.31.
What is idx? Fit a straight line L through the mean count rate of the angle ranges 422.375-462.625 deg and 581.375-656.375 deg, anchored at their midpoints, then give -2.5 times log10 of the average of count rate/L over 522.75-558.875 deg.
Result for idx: 0.11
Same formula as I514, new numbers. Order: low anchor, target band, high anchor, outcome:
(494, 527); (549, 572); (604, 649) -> -0.15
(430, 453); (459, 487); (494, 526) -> -0.11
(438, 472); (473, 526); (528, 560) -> 0.08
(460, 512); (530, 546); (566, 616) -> 0.08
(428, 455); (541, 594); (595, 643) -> -0.05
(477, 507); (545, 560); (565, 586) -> 0.03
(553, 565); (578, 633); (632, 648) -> -0.10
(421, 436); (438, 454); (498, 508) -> 0.03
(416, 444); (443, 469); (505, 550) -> -0.02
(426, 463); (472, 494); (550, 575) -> -0.02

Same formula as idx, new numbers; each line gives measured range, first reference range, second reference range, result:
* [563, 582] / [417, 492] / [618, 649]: -0.05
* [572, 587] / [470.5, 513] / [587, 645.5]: -0.07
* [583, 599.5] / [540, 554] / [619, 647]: -0.09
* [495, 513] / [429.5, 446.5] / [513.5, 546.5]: -0.11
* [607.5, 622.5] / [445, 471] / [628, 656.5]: -0.07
